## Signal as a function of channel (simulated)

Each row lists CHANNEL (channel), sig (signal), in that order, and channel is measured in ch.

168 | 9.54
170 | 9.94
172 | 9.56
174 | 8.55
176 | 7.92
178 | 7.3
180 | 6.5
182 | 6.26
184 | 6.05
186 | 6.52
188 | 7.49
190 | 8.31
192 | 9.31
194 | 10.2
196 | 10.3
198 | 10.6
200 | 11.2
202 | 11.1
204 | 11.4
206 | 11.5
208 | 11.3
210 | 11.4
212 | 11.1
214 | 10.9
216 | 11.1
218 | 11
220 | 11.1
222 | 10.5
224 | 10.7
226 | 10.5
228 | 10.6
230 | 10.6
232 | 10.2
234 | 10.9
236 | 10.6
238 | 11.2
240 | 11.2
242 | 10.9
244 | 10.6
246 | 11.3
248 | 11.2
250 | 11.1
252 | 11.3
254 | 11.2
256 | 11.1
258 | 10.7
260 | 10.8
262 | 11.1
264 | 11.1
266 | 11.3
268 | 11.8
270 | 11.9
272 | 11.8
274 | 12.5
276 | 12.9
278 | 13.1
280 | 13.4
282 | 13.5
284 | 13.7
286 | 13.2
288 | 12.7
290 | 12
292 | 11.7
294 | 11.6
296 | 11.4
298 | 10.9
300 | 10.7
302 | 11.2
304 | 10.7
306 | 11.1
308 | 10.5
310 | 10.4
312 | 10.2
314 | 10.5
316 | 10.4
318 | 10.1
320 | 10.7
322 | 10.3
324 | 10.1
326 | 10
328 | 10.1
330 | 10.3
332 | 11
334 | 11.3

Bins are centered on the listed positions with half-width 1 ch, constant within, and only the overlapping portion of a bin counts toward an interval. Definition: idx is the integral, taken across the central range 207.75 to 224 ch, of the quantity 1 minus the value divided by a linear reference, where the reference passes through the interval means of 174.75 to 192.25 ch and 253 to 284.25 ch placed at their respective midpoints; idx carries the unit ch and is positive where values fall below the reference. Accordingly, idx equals -3.6 ch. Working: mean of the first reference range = 7.23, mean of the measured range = 11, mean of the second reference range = 12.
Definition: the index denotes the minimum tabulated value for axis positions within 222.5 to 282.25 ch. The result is 10.2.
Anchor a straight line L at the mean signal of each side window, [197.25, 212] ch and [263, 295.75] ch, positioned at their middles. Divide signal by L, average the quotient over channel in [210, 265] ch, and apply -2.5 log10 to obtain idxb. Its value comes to 0.08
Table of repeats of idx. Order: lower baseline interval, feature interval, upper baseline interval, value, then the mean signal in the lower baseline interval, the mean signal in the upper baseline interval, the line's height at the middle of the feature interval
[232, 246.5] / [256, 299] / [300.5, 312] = -4.9 ch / 10.9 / 10.7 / 10.8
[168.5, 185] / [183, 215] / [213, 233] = -2.2 ch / 7.81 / 10.7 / 9.21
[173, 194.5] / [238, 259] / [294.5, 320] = -4.2 ch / 7.61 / 10.7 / 9.23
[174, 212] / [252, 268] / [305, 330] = -2.1 ch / 9.18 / 10.4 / 9.82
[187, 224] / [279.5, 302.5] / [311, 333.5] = -3.9 ch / 10.5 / 10.4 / 10.4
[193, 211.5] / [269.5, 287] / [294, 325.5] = -3.5 ch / 11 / 10.6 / 10.7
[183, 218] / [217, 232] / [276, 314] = -0.3 ch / 10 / 11.8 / 10.5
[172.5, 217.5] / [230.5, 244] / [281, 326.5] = -0.9 ch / 9.4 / 11.2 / 10.1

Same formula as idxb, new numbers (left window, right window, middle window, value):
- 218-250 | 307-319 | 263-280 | -0.15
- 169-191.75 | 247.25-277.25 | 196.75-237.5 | -0.17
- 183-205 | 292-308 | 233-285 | -0.12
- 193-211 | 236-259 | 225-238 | 0.04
